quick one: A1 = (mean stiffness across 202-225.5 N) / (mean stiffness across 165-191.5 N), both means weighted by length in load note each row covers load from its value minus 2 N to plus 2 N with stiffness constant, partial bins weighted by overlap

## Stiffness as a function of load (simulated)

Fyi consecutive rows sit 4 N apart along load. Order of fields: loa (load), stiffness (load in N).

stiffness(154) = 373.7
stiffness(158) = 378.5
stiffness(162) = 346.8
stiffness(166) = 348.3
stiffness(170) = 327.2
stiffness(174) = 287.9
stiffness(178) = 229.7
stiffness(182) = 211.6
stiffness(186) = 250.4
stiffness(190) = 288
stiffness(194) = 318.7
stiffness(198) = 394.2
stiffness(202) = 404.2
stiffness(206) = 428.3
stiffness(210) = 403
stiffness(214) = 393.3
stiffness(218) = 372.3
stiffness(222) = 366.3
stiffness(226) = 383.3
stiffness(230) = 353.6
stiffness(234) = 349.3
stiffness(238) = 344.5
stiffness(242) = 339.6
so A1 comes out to 1.43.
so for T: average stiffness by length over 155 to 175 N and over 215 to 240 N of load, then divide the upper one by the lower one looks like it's 1.06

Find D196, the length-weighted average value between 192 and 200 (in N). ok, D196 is 356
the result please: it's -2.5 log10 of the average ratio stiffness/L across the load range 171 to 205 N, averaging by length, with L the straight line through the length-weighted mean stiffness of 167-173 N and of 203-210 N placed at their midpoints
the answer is 0.23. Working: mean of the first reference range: 324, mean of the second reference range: 418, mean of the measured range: 303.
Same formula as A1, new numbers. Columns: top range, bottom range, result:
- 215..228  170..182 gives 1.43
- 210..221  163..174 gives 1.17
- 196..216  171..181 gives 1.55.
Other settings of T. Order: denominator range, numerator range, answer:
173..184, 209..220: 1.62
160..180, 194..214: 1.29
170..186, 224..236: 1.42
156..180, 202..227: 1.23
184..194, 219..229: 1.33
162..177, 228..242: 1.09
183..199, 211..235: 1.23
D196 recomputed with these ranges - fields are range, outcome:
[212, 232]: 374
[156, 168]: 358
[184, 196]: 286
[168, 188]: 261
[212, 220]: 383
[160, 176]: 328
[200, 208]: 416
